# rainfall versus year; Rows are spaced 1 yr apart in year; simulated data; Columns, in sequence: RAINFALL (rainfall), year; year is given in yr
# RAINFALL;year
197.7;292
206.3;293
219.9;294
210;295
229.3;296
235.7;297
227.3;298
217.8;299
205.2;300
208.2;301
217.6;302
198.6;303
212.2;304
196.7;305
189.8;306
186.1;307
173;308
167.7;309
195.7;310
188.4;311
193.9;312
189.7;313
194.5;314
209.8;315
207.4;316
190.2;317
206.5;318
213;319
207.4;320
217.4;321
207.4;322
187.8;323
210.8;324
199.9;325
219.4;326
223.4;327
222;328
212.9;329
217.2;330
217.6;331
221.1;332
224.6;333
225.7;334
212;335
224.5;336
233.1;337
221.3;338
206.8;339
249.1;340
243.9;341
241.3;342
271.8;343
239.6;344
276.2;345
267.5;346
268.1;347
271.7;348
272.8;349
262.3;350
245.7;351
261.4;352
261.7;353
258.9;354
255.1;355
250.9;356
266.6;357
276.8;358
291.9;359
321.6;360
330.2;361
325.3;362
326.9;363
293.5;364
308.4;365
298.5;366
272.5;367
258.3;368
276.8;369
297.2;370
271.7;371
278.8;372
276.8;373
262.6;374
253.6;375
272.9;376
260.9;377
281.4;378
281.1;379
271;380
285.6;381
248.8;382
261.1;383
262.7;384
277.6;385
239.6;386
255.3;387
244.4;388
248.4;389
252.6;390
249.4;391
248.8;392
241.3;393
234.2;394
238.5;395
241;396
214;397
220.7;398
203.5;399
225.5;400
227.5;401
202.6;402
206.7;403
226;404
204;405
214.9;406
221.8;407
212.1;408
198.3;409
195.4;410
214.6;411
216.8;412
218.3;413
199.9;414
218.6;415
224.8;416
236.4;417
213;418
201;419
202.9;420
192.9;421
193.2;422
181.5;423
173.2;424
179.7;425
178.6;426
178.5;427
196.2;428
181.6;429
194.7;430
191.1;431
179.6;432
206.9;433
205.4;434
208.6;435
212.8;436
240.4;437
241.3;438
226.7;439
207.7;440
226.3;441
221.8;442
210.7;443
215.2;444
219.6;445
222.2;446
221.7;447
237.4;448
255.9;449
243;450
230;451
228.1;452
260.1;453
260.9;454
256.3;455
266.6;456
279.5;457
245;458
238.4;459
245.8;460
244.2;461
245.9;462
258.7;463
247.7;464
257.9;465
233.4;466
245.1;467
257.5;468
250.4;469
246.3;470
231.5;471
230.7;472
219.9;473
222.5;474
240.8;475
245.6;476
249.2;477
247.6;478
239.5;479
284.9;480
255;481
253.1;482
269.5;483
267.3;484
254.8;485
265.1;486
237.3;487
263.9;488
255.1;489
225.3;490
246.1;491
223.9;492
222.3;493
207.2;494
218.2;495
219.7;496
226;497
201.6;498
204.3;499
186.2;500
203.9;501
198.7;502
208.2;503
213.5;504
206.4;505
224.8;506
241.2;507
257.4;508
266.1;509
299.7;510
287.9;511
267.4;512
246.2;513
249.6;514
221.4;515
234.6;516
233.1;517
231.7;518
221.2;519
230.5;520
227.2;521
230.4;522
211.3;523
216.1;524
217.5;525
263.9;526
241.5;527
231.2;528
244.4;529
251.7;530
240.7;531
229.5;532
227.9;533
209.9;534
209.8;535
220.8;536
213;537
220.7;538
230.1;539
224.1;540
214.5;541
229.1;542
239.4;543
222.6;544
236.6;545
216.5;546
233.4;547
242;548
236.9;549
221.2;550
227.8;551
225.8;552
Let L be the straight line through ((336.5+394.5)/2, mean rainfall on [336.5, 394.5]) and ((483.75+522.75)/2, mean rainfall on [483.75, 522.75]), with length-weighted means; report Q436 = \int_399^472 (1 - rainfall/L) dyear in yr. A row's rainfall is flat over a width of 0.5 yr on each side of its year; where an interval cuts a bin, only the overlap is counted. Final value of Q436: 8.2 yr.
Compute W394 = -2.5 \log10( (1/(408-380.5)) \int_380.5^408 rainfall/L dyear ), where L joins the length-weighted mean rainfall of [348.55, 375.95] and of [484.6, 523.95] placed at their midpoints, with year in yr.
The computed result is 0.141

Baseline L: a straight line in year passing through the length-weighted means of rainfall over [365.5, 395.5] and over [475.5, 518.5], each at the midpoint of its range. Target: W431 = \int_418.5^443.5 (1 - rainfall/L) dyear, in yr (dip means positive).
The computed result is 5.1 yr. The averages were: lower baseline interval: 263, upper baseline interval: 239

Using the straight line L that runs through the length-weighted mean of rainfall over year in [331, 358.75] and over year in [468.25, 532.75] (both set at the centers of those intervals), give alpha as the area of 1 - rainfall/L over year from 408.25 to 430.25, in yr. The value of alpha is 3.9 yr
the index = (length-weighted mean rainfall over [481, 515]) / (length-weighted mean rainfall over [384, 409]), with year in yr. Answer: 1.0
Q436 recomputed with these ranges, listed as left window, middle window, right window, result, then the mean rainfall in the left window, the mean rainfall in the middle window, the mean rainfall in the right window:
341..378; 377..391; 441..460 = 0.2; 275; 262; 239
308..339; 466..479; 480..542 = -0.7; 208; 240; 234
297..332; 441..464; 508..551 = -1.8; 205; 241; 235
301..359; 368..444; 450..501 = 1.9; 225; 228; 242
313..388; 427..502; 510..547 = 2.0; 251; 233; 233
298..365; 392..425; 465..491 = 3.8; 232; 213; 248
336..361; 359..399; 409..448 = -4.7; 260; 268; 207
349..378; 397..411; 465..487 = 2.9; 279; 212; 248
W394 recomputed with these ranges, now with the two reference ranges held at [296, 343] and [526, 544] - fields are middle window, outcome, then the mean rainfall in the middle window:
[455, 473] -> -0.11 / 248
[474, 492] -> -0.12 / 251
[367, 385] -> -0.25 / 271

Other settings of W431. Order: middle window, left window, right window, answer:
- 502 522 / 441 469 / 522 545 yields -0.62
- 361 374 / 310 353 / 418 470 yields -3.80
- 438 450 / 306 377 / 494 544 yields 0.47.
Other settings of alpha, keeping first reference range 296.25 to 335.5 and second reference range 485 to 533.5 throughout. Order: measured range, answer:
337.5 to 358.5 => -4.44 yr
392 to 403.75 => -0.35 yr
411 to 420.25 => 0.22 yr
